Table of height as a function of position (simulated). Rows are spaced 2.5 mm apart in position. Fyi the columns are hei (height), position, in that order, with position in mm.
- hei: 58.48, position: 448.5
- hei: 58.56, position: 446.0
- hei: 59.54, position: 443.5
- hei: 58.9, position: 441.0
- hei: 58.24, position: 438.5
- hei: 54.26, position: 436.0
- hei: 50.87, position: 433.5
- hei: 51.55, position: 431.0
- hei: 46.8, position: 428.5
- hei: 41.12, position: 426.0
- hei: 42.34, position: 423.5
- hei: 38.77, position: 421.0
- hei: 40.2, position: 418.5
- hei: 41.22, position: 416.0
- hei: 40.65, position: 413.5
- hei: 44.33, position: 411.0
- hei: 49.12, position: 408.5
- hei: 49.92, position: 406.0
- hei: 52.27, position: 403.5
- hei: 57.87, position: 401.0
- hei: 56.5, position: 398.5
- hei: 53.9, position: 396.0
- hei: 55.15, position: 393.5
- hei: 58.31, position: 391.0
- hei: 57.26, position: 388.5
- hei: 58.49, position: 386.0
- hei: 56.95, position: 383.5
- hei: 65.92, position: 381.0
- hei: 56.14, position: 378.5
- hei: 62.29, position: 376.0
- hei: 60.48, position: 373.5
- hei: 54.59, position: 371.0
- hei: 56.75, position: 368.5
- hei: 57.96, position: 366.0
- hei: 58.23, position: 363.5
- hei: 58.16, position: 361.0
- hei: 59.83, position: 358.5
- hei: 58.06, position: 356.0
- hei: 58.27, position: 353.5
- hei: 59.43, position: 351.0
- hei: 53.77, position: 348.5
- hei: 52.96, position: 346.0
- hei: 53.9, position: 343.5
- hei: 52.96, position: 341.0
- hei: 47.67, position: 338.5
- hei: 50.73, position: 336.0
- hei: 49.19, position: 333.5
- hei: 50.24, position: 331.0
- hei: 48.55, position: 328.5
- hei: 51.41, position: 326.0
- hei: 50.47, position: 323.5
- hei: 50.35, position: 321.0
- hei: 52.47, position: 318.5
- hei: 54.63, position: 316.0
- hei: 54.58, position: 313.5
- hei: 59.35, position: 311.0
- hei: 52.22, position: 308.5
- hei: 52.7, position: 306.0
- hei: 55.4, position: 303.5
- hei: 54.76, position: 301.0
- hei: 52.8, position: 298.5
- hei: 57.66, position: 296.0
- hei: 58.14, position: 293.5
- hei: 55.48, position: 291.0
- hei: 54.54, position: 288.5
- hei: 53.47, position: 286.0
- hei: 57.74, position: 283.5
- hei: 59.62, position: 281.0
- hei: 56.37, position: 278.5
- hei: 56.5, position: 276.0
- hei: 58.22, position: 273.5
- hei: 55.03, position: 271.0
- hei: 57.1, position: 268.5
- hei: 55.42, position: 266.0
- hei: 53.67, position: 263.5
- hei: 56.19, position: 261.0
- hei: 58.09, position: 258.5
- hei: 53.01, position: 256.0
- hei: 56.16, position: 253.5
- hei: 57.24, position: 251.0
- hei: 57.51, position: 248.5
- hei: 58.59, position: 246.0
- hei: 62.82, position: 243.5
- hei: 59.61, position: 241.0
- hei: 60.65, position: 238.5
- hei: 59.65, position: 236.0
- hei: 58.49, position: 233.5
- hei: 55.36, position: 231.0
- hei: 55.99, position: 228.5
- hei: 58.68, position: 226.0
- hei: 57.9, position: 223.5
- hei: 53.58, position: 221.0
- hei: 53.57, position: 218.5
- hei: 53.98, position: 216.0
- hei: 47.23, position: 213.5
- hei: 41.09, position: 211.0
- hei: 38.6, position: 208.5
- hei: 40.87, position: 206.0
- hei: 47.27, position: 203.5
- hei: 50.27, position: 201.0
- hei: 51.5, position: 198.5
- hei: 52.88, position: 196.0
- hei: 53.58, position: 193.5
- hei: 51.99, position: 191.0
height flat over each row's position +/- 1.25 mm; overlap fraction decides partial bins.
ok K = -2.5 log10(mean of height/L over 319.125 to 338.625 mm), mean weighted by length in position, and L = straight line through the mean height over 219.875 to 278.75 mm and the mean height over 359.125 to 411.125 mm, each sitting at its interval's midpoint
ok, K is 0.14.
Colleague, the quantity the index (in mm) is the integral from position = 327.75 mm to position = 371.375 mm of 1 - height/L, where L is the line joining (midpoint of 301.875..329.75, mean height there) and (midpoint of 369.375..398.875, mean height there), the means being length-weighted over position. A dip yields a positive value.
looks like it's 0.7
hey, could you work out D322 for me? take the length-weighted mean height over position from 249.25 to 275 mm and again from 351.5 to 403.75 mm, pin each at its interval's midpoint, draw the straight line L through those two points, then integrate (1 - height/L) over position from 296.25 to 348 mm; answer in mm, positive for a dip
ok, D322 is 4.1 mm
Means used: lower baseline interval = 56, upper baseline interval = 57.9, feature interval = 52.5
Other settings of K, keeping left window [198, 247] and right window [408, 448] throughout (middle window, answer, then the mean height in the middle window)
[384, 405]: -0.14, 56.2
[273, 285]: -0.11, 57.6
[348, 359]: -0.15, 58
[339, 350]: -0.05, 53.1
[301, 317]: -0.07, 54.8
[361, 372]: -0.14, 57.1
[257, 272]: -0.07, 55.9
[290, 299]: -0.09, 56.3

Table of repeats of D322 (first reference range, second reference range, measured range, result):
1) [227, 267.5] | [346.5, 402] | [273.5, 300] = 0.6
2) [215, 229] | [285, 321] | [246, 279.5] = -0.7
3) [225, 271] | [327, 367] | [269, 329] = 1.1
